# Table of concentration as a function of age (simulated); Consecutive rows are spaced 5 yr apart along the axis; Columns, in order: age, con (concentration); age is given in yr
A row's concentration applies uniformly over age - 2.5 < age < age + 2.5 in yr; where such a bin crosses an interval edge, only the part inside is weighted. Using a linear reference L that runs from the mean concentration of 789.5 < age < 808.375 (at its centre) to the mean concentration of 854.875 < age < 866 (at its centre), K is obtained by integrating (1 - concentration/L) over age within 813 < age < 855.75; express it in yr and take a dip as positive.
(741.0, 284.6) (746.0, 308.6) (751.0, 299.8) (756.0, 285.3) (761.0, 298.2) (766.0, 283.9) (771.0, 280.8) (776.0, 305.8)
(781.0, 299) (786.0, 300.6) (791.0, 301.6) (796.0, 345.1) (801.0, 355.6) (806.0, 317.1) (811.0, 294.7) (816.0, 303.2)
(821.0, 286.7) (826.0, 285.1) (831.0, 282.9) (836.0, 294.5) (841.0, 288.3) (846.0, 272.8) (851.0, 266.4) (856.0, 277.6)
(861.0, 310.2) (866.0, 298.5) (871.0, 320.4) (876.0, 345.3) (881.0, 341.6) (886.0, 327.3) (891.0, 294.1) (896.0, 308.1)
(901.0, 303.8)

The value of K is 3.7 yr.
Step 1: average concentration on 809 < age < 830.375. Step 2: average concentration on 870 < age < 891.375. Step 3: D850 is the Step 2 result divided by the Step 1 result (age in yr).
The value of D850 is 1.13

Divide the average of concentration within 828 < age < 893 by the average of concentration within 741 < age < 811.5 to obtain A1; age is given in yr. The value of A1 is 0.99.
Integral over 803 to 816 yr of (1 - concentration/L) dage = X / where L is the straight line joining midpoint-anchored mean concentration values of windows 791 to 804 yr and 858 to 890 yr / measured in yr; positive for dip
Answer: 1.1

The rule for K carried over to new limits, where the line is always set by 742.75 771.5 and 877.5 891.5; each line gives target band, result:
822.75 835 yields 1.05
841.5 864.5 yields 2.55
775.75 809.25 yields -1.71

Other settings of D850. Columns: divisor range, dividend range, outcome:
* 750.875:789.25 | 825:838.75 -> 0.98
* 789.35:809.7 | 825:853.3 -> 0.86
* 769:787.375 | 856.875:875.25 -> 1.05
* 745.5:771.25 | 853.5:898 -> 1.07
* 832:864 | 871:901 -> 1.13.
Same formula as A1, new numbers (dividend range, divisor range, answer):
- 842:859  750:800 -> 0.91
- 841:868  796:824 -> 0.91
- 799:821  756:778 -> 1.08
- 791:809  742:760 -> 1.12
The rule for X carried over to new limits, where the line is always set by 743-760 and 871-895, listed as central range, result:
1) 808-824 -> 0.8 yr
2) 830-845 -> 1.3 yr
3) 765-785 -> 0.6 yr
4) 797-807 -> -1.1 yr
